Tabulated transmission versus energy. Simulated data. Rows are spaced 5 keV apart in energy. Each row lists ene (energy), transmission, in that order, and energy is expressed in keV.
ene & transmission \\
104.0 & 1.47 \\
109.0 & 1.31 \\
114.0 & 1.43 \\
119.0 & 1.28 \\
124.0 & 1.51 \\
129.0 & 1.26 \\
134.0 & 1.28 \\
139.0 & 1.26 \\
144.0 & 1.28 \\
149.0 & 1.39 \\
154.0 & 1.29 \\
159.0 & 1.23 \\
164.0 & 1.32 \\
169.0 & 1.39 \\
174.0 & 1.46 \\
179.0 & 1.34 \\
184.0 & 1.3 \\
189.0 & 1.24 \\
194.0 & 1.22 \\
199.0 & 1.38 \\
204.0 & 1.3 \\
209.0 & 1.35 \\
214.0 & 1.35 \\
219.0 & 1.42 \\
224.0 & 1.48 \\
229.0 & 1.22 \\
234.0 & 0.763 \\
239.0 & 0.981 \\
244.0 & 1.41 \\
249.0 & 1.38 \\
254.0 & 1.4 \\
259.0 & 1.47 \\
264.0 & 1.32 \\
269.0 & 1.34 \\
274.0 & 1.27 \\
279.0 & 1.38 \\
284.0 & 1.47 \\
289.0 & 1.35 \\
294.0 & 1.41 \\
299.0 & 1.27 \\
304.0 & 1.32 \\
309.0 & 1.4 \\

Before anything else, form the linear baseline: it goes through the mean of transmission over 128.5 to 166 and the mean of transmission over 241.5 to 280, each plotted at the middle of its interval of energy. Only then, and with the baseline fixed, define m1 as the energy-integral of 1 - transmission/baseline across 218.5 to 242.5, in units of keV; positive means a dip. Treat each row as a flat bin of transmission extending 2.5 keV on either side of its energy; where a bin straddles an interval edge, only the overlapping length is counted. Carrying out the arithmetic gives 3.3 keV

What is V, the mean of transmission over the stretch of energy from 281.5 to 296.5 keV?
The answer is 1.41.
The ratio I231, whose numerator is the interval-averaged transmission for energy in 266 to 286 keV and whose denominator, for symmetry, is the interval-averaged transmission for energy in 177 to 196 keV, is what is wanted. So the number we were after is 1.07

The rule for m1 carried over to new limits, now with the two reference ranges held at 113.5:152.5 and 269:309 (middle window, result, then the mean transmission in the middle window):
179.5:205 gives 0.9 keV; 1.29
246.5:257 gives -0.3 keV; 1.39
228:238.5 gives 3.0 keV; 0.957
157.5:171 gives 0.2 keV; 1.32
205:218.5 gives -0.1 keV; 1.35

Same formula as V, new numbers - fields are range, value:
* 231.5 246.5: 1.05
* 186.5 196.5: 1.23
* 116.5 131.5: 1.35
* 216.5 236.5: 1.22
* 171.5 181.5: 1.4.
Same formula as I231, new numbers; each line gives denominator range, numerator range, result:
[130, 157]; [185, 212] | 1.00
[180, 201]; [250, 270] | 1.08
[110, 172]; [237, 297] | 1.02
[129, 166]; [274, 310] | 1.06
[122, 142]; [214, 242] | 0.90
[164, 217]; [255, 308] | 1.02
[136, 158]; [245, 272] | 1.06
